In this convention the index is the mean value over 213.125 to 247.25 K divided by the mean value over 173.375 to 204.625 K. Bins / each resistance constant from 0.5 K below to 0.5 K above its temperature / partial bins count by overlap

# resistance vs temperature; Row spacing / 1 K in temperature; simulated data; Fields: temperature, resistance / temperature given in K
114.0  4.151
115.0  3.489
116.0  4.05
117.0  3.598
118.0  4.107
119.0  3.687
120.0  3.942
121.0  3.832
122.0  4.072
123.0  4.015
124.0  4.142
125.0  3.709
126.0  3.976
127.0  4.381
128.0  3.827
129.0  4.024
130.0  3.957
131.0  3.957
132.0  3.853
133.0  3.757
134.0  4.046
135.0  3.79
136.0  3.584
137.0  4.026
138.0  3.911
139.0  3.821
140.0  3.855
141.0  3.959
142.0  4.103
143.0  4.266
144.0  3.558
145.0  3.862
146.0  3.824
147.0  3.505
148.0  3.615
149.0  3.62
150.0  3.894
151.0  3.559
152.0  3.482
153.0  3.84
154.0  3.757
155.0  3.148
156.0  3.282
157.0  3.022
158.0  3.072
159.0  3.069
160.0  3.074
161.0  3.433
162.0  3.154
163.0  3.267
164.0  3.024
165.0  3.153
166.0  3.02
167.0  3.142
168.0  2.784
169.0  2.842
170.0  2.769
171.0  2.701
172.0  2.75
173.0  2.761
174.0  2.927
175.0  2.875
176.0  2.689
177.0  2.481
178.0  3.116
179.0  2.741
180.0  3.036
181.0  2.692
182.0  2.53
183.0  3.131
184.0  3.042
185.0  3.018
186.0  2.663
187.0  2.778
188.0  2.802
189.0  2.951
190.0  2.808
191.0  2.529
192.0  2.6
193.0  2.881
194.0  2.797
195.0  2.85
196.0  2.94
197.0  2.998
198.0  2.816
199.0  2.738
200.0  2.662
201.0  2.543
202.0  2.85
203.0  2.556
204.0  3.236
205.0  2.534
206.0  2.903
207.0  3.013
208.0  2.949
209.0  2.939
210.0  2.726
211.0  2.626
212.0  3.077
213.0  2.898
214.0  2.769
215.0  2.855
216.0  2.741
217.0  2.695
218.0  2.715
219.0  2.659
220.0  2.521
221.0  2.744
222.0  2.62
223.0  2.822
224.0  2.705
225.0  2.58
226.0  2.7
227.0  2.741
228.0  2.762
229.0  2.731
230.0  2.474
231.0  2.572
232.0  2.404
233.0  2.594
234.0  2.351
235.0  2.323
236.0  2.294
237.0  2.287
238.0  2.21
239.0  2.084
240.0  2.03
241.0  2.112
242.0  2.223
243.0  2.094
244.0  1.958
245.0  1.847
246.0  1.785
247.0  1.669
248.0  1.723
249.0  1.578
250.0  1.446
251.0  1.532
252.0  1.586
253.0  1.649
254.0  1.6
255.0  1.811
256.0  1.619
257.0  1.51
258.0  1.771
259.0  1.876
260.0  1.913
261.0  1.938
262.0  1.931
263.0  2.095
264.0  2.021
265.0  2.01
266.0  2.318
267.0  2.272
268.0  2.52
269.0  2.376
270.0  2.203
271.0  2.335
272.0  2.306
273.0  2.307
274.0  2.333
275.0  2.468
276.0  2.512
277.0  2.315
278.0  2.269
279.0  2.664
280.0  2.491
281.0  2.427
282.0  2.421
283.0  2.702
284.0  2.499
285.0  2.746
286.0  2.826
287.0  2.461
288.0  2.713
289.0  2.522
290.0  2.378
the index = 0.87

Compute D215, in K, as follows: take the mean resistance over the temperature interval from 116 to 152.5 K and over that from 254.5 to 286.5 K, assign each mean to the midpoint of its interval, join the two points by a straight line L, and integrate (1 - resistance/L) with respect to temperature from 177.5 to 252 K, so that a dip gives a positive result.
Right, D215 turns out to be 8.8 K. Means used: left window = 3.87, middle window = 2.57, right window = 2.24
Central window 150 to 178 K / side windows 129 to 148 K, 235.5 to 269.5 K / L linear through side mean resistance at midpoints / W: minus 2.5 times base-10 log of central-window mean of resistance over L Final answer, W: 0.12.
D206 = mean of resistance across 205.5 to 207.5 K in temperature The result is 2.96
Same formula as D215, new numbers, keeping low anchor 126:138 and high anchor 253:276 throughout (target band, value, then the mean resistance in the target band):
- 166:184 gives 2.7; 2.83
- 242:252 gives 2.4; 1.75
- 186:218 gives 1.5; 2.8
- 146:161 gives 0.8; 3.44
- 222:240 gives 0.3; 2.5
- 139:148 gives -0.2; 3.85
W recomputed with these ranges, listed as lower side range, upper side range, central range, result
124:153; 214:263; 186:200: 0.06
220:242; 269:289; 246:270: 0.31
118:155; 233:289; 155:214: 0.11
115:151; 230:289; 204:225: 0.00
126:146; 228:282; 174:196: 0.13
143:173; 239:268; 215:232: -0.16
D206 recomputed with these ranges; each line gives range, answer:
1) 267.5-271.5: 2.36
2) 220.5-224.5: 2.72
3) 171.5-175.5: 2.83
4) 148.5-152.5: 3.64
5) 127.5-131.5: 3.94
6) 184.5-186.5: 2.84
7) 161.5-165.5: 3.15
